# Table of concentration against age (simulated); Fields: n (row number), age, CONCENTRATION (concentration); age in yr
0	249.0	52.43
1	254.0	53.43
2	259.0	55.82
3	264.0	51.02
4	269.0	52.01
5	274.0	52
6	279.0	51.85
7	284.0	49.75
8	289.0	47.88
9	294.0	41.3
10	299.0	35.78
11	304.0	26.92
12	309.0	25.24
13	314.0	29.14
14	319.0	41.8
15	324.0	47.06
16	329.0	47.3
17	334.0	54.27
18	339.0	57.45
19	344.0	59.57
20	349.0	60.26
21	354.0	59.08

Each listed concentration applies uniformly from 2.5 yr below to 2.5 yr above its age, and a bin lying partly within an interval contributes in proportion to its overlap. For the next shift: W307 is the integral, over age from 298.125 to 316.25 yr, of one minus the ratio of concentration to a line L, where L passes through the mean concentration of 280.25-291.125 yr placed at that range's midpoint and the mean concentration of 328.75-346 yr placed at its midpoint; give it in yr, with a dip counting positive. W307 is 8.07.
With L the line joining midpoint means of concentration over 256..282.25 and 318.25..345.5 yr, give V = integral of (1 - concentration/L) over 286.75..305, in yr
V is 4.7 yr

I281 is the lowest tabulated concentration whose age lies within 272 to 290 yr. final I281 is 47.88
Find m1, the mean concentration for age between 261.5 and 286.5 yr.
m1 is 51.3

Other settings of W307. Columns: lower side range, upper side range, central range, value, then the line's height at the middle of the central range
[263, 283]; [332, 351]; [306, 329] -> 7.82 yr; 55.7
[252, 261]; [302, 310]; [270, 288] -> -4.10 yr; 41.7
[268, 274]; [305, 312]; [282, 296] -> -2.44 yr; 39.5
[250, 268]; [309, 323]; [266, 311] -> 1.51 yr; 43.7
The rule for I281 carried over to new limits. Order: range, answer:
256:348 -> 25.24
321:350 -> 47.06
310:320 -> 29.14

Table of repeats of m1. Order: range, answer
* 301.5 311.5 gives 26.1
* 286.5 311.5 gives 35.4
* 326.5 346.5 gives 54.6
